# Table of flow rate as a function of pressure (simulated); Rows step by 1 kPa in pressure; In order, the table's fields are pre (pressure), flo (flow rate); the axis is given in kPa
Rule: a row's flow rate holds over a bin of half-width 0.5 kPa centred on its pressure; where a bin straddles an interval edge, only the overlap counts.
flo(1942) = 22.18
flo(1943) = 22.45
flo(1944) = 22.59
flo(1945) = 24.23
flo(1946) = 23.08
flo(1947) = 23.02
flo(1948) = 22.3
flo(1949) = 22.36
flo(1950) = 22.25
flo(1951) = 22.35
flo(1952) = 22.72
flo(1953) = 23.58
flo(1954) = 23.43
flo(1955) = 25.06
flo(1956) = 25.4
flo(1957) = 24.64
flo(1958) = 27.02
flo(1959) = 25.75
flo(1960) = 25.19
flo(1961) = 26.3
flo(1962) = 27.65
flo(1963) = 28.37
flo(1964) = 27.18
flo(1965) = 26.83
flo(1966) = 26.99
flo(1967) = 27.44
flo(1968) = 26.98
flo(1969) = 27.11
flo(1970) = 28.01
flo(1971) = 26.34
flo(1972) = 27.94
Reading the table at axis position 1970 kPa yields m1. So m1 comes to 28.01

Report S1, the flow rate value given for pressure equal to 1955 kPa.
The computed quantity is 25.06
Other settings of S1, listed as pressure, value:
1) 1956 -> 25.4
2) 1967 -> 27.44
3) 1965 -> 26.83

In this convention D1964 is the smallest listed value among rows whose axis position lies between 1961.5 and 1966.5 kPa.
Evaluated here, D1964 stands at 26.83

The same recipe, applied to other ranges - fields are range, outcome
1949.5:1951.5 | 22.25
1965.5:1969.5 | 26.98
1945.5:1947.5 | 23.02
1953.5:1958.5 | 23.43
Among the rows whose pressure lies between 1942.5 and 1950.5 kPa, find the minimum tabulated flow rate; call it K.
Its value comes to 22.25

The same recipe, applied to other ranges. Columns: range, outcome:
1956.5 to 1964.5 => 24.64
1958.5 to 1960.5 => 25.19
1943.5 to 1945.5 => 22.59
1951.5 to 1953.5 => 22.72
